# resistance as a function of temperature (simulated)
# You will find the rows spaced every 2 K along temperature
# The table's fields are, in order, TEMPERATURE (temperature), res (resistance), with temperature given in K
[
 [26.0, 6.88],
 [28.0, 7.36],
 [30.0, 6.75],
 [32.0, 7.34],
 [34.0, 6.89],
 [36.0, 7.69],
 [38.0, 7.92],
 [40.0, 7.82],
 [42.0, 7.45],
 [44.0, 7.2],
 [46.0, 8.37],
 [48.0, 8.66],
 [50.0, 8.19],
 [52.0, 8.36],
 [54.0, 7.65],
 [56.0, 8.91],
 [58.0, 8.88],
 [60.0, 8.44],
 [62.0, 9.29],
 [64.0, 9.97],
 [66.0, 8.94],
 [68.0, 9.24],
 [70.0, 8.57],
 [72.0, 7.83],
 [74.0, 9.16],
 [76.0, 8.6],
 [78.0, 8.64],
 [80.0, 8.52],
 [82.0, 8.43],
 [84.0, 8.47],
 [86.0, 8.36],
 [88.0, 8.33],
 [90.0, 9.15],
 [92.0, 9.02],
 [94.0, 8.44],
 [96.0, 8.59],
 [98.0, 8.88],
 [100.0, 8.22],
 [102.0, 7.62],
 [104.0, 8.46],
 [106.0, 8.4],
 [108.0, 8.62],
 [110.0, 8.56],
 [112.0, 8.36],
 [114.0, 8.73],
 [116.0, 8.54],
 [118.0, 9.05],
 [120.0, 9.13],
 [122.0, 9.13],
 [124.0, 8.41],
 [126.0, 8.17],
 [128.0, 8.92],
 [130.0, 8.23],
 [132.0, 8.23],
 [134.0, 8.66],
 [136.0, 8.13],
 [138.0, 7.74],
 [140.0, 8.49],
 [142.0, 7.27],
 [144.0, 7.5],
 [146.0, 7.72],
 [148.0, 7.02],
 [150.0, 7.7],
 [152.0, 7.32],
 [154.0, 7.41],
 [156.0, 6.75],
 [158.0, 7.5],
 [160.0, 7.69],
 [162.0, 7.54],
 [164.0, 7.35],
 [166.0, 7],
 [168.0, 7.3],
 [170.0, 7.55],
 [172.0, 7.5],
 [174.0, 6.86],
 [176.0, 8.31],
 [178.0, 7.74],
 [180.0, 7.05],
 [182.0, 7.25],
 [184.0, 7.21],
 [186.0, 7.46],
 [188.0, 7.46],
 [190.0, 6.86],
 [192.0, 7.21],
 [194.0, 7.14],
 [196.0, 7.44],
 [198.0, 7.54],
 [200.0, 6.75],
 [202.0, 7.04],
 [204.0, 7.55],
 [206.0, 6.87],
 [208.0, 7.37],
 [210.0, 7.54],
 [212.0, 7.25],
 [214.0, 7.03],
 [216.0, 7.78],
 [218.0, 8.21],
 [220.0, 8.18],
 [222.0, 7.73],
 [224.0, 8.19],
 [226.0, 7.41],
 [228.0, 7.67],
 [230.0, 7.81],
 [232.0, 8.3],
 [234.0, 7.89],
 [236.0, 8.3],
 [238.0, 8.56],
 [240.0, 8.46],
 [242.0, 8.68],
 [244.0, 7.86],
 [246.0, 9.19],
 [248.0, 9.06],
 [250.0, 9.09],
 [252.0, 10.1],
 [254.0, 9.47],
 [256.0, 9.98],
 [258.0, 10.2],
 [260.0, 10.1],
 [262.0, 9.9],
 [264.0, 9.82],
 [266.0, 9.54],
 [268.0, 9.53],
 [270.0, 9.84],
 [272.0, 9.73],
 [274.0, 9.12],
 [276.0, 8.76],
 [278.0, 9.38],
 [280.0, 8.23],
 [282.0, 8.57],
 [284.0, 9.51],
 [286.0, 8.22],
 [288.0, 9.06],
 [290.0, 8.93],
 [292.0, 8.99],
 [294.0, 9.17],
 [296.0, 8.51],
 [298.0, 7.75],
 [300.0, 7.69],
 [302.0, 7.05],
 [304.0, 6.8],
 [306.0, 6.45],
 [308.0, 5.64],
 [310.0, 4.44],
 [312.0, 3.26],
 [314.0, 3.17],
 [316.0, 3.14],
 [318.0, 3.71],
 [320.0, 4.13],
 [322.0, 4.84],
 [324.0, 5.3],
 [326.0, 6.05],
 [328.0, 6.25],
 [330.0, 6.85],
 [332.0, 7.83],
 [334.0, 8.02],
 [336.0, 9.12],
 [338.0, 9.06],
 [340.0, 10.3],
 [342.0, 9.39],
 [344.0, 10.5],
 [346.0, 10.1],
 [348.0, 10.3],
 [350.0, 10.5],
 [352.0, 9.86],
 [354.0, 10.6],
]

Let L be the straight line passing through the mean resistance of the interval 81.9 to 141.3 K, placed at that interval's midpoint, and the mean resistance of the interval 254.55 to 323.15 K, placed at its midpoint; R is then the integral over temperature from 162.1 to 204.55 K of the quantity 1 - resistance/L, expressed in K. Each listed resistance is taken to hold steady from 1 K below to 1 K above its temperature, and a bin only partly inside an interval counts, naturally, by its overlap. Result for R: 4.59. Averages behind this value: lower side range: 8.51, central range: 7.32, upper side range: 7.75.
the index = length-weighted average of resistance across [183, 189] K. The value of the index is 7.38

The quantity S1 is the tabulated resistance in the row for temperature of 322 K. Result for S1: 4.84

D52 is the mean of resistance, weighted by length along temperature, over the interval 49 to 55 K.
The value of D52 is 8.07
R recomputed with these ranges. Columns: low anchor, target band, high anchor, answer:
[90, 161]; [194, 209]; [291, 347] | 0.93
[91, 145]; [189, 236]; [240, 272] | 8.30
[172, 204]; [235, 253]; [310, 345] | -4.77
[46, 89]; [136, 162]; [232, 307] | 3.53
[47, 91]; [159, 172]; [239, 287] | 2.25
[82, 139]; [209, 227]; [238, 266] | 2.85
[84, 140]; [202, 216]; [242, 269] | 2.88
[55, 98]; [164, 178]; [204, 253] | 1.52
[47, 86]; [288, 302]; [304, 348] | -3.17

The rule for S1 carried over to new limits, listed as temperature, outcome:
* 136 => 8.13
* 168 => 7.3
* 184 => 7.21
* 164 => 7.35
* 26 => 6.88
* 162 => 7.54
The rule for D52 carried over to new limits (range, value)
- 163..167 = 7.17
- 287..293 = 8.99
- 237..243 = 8.57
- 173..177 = 7.59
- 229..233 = 8.05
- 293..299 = 8.48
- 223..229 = 7.76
